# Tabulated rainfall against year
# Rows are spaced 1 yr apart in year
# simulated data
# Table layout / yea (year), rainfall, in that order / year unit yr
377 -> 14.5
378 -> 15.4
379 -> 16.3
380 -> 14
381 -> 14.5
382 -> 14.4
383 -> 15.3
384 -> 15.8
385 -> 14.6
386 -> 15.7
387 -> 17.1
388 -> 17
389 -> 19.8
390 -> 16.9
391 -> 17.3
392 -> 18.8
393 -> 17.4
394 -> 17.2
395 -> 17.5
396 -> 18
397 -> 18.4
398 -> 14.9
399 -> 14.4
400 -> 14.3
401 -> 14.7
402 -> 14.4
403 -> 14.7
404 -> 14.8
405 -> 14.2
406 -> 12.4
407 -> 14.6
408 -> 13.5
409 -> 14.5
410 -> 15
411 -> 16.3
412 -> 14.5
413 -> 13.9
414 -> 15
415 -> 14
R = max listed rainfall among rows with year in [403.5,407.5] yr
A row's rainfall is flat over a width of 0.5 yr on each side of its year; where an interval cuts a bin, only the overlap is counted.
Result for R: 14.8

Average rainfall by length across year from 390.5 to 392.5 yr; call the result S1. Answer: 18.1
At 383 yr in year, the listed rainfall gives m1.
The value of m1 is 15.3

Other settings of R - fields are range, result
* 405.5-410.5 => 15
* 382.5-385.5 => 15.8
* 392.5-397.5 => 18.4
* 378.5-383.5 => 16.3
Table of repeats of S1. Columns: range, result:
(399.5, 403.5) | 14.5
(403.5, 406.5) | 13.8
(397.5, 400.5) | 14.5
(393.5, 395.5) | 17.4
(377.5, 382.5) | 14.9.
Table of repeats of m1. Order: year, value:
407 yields 14.6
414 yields 15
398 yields 14.9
